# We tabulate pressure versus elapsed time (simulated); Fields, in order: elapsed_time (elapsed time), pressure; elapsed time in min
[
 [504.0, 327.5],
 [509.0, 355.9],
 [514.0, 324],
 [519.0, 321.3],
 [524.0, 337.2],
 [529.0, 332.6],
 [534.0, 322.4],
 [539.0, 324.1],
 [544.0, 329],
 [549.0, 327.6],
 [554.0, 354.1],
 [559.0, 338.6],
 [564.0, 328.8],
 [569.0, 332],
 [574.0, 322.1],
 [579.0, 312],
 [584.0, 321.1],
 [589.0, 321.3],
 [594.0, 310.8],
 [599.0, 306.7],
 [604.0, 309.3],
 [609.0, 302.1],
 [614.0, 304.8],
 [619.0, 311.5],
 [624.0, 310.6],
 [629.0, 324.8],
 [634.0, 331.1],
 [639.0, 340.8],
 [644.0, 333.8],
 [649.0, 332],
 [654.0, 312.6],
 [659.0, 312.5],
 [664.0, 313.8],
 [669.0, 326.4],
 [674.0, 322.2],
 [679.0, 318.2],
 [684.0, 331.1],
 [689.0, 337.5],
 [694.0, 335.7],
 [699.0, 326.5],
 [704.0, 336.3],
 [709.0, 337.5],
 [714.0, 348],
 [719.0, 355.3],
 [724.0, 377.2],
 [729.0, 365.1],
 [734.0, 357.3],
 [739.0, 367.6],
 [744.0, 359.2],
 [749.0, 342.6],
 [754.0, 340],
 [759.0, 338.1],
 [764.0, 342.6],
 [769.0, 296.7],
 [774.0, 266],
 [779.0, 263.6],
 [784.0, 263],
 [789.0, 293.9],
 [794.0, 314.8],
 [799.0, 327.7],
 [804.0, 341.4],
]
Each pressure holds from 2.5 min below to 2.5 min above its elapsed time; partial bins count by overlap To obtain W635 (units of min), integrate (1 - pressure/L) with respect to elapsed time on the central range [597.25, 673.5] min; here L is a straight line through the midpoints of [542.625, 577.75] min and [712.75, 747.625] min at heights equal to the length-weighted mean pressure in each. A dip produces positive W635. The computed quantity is 5.9 min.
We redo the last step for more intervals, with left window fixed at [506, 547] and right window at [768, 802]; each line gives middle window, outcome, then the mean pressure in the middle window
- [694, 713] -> -2.0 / 335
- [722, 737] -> -3.4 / 366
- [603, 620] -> 0.6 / 306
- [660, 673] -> -0.5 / 319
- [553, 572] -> -0.7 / 337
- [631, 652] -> -1.4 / 334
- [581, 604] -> 0.4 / 314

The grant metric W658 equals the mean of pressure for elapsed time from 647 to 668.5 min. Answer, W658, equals 318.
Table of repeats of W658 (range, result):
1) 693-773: 344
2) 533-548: 326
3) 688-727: 345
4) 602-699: 322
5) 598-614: 306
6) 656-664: 313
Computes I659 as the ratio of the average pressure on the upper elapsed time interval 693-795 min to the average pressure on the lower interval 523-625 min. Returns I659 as 1.03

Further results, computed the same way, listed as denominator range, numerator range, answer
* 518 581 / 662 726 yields 1.02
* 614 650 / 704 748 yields 1.10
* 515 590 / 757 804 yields 0.92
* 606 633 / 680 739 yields 1.11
